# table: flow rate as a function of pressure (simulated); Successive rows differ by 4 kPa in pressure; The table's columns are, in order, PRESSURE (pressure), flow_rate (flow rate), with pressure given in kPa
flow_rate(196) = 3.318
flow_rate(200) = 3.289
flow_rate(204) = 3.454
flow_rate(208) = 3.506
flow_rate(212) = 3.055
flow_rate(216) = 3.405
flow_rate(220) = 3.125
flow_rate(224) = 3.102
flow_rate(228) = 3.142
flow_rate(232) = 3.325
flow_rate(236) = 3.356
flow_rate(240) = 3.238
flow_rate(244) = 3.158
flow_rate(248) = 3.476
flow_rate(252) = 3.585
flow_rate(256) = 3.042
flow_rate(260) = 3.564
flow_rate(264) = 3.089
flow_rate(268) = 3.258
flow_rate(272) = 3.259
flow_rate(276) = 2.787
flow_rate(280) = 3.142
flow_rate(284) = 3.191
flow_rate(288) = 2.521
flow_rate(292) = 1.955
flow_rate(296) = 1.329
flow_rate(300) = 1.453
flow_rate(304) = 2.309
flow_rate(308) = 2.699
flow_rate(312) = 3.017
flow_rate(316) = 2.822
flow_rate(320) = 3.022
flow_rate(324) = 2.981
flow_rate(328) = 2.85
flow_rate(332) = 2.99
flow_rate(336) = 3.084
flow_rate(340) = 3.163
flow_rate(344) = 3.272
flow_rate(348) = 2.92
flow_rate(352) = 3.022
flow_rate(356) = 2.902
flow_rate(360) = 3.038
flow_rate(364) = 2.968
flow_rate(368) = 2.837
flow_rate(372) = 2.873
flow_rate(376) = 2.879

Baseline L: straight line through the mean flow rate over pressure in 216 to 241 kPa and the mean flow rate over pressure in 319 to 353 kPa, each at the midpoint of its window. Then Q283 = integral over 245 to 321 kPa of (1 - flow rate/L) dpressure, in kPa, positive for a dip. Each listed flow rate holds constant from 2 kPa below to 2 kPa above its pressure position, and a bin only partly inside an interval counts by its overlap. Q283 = 7.7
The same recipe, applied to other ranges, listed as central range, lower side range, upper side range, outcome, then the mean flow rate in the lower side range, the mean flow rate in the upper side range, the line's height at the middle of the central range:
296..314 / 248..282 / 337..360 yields 5.1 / 3.23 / 3.06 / 3.15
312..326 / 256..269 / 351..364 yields 0.7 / 3.27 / 2.98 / 3.1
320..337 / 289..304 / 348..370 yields -4.5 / 1.74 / 2.95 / 2.36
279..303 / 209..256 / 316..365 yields 6.9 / 3.27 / 3.01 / 3.13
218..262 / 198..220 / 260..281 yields -0.7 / 3.32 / 3.15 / 3.23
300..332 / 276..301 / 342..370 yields -1.6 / 2.34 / 2.99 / 2.61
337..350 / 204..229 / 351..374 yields -0.6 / 3.24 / 2.94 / 2.98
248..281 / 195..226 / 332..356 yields -0.4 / 3.28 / 3.07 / 3.19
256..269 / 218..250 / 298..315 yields -1.6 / 3.24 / 2.4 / 2.91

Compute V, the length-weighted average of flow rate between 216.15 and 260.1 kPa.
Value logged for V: 3.28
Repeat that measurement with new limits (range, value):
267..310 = 2.52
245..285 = 3.24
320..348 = 3.04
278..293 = 2.75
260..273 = 3.25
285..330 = 2.47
